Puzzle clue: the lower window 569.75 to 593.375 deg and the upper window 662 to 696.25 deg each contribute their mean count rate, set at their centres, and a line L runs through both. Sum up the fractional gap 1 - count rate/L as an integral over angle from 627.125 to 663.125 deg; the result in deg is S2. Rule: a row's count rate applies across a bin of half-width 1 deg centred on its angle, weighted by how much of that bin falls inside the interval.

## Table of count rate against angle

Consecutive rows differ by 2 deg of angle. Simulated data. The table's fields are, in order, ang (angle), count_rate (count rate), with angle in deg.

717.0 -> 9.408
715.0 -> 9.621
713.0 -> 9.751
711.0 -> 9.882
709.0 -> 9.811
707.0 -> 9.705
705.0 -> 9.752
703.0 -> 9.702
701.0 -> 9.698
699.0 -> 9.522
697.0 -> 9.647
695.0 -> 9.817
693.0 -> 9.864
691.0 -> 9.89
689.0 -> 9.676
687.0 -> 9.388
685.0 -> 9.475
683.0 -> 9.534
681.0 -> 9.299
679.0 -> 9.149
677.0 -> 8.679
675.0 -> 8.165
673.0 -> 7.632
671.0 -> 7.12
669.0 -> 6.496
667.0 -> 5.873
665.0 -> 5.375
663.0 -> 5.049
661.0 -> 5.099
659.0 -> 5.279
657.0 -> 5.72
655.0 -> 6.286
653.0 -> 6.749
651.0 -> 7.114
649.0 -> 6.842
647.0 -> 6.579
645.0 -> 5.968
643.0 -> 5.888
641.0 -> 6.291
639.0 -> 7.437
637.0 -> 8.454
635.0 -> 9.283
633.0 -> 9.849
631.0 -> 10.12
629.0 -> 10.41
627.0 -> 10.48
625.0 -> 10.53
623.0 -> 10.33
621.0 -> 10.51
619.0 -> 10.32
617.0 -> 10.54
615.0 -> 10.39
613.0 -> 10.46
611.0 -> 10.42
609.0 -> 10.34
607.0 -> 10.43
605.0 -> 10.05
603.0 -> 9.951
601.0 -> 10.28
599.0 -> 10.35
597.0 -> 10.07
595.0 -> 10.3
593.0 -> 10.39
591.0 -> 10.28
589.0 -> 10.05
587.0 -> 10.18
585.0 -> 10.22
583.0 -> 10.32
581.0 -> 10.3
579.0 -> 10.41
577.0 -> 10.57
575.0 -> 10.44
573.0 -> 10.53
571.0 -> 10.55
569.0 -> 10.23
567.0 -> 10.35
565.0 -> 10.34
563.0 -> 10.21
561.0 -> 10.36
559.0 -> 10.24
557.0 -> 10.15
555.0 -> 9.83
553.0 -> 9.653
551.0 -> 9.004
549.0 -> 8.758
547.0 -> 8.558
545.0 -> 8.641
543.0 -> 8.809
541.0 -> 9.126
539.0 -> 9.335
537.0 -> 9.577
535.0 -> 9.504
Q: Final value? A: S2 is 7.1 deg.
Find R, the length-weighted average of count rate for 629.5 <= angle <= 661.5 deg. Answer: 7.14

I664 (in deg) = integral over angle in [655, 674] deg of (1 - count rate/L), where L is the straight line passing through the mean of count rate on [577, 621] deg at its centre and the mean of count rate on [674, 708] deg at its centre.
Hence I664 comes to 7.3 deg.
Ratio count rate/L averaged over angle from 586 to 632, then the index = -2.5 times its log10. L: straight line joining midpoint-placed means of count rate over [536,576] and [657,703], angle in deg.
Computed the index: -0.14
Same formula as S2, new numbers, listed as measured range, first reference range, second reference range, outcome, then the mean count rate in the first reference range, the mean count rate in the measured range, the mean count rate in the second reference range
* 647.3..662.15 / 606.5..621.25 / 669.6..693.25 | 5.2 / 10.4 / 6.16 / 8.92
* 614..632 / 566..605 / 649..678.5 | -4.1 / 10.3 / 10.4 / 6.53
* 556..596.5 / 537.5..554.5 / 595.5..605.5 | -2.8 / 9.03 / 10.3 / 10.2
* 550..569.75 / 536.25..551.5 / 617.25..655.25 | -2.6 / 8.97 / 10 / 8.48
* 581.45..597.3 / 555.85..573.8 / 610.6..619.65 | 0.2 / 10.3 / 10.2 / 10.4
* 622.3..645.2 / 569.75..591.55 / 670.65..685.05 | 1.5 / 10.4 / 8.83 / 8.64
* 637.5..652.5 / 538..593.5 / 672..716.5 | 4.6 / 9.92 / 6.66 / 9.44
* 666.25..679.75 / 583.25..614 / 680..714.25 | 3.1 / 10.3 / 7.59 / 9.67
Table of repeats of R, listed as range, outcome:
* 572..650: 9.66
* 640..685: 6.89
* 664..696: 8.46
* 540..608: 10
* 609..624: 10.4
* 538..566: 9.5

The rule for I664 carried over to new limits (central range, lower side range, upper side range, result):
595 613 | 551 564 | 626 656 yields -3.0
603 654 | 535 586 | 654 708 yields -0.6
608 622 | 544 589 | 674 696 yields -1.0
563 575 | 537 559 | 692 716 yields -1.4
